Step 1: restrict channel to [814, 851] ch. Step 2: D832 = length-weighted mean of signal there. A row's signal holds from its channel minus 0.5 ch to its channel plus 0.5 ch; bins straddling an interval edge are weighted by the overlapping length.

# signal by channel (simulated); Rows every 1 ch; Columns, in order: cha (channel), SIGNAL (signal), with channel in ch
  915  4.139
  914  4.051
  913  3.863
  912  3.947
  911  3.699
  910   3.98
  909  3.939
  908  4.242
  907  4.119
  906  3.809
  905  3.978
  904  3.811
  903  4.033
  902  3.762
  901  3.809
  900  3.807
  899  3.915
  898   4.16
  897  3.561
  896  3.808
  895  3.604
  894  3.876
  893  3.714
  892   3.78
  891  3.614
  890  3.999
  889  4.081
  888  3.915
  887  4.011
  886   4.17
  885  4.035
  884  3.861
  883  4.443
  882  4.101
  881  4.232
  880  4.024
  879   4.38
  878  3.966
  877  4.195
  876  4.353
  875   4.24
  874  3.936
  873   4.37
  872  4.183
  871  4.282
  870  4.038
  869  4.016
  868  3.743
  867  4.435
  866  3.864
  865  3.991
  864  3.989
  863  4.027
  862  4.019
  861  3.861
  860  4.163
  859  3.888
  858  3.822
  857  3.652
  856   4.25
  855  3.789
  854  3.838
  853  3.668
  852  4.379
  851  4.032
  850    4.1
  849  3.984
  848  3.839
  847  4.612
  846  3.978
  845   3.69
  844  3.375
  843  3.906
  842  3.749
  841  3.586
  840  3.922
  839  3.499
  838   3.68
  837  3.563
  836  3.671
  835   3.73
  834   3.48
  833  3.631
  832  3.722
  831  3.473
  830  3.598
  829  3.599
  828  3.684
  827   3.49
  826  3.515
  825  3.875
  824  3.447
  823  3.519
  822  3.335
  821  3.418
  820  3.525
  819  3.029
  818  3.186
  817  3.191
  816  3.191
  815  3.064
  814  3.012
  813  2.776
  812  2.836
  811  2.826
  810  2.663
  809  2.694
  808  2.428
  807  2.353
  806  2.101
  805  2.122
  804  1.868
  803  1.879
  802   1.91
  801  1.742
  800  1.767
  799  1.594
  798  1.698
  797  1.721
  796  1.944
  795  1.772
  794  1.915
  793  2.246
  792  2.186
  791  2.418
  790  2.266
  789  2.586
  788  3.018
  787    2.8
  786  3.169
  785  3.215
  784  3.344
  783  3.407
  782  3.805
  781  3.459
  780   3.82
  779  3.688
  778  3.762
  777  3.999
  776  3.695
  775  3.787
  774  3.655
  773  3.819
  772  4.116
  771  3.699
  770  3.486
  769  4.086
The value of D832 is 3.6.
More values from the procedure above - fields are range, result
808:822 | 3.02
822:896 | 3.9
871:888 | 4.15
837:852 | 3.86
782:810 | 2.34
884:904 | 3.87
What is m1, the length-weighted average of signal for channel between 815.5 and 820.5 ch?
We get 3.22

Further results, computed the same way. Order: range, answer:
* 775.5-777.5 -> 3.85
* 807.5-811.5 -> 2.65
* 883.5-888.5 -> 4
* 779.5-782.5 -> 3.69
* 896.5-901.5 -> 3.85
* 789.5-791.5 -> 2.34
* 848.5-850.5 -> 4.04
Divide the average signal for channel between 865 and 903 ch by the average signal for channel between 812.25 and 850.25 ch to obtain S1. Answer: 1.13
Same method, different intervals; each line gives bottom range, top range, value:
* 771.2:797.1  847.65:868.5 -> 1.28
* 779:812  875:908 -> 1.60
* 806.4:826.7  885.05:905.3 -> 1.25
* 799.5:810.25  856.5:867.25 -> 1.86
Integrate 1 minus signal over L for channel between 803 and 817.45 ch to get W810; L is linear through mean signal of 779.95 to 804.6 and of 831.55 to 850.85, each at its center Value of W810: 1.6 ch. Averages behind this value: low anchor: 2.44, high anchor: 3.78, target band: 2.62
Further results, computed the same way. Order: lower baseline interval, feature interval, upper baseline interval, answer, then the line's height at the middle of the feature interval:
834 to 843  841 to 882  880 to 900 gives -2.4 ch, 3.79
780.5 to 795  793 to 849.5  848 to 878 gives 5.7 ch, 3.35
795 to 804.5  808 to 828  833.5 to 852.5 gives -4.0 ch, 2.65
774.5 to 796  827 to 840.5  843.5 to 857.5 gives 0.3 ch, 3.71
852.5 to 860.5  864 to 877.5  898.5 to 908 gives -0.8 ch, 3.89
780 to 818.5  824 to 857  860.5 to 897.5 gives -4.6 ch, 3.31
